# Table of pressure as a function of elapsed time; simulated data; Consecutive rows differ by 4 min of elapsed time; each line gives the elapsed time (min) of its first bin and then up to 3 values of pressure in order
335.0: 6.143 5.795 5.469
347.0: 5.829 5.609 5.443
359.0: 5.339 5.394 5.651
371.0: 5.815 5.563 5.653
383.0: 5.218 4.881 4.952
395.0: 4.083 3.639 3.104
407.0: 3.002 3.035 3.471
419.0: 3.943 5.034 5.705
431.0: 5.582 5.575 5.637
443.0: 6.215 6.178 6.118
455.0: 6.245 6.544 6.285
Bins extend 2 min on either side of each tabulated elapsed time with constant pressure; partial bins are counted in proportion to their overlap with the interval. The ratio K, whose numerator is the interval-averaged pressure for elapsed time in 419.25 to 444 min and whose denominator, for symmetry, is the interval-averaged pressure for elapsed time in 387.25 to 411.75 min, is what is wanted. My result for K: 1.5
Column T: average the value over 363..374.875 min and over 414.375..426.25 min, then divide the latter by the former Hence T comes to 0.78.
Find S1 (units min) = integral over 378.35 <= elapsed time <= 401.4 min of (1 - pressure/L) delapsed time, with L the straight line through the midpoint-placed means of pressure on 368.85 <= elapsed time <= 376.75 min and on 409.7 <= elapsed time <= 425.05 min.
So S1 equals 1.7 min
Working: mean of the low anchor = 5.69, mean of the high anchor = 3.91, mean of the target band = 4.66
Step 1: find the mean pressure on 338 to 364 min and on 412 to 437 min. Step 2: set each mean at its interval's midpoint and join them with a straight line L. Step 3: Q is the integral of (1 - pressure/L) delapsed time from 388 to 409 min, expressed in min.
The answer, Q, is 5.3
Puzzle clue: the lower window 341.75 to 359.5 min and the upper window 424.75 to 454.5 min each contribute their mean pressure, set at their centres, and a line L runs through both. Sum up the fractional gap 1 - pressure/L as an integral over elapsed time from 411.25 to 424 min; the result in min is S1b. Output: 4.1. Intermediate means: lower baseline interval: 5.56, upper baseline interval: 5.87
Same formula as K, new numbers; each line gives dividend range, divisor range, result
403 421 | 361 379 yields 0.59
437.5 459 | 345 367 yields 1.11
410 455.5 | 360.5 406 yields 1.08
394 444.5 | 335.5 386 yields 0.80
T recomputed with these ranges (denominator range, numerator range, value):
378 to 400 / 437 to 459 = 1.29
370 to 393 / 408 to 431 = 0.81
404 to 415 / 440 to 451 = 1.97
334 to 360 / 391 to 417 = 0.62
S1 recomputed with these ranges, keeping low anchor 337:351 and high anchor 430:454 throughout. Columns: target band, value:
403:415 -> 5.61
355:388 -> 1.68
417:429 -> 1.99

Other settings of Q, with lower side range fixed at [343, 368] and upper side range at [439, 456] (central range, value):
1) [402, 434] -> 9.47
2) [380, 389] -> 0.95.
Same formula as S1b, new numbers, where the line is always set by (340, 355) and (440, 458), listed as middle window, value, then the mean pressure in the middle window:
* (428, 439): 0.89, 5.6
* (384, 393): 1.38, 4.95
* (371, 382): 0.32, 5.61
